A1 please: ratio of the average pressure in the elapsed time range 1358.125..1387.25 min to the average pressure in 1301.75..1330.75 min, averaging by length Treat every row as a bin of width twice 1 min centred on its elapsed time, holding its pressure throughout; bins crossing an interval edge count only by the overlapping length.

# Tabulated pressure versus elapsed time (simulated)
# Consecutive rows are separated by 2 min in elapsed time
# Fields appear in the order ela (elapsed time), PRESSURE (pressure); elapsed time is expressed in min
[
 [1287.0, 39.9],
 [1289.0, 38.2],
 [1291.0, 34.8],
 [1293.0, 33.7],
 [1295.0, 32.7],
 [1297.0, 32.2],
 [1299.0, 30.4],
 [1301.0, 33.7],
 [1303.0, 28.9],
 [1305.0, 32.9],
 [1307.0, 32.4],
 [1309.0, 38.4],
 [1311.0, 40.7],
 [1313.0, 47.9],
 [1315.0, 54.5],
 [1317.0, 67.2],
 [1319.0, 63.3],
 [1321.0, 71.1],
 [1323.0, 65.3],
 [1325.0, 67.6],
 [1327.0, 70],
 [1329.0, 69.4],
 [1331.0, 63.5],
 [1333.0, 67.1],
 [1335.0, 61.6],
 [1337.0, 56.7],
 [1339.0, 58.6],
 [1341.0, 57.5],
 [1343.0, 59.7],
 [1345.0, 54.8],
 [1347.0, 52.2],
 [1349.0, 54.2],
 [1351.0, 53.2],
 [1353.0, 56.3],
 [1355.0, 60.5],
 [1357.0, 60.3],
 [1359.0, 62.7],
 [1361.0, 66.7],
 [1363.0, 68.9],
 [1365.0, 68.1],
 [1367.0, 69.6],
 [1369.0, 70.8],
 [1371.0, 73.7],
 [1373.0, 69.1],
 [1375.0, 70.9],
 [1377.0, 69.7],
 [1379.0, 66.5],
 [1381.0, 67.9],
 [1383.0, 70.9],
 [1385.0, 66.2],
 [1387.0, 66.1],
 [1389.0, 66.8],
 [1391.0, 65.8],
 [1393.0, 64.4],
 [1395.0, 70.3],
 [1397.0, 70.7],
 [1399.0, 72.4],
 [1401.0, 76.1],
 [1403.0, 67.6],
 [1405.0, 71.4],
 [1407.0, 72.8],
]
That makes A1 1.3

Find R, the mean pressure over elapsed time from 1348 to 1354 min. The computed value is 54.6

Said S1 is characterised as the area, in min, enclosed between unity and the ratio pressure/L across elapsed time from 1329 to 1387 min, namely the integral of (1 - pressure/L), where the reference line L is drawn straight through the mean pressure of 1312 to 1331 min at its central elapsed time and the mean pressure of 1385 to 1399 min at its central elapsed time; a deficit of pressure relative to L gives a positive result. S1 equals 2.00 min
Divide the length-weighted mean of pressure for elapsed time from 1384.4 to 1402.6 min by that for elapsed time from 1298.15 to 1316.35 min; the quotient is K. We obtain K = 1.8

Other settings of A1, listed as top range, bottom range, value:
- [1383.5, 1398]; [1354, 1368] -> 1.03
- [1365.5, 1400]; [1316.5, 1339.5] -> 1.06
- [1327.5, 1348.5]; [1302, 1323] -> 1.24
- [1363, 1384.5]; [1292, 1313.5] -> 2.01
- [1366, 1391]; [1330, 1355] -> 1.19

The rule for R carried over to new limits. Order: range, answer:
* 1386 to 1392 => 66.2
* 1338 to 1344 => 58.6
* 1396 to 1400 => 71.6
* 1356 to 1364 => 64.7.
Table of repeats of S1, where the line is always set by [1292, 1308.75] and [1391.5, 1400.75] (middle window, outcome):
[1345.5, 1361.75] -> -1.5 min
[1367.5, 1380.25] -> -1.9 min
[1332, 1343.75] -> -3.3 min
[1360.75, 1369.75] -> -1.7 min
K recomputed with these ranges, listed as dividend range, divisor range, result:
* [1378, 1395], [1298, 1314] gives 1.88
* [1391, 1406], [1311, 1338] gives 1.12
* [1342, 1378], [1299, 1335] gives 1.19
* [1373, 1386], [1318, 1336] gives 1.03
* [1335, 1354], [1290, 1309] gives 1.72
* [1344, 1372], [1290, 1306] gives 1.92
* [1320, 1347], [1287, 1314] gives 1.78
